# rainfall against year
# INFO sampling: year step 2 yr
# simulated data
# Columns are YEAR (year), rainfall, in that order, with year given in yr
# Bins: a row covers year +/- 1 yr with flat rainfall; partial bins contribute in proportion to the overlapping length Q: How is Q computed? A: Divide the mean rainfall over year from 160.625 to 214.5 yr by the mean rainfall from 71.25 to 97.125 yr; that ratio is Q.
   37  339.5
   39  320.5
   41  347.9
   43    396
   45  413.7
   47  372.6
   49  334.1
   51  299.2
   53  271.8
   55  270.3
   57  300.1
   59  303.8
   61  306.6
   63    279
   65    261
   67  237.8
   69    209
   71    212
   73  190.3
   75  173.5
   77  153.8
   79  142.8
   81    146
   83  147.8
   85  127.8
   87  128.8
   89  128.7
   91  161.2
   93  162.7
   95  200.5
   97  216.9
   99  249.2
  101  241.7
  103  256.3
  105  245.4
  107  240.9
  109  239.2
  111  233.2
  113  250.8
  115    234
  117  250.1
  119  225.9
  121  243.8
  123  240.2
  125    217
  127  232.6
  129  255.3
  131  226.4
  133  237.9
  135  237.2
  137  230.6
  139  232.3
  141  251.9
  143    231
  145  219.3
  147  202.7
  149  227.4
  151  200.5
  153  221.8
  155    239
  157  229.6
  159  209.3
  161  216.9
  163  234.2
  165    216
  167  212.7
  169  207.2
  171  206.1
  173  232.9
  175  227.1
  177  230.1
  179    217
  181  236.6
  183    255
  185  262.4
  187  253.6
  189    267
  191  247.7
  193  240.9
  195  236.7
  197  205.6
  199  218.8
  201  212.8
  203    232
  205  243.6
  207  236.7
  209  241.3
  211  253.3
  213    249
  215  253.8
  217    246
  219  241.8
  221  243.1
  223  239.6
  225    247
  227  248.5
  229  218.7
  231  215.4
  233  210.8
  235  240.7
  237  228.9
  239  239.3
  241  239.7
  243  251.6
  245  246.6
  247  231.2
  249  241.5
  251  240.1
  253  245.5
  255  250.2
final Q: 1.46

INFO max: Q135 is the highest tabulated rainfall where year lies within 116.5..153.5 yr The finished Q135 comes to 255.3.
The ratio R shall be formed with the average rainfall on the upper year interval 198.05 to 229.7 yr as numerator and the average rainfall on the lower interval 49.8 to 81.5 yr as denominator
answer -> 1.0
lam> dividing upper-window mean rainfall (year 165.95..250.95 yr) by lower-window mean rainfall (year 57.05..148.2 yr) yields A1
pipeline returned 1.08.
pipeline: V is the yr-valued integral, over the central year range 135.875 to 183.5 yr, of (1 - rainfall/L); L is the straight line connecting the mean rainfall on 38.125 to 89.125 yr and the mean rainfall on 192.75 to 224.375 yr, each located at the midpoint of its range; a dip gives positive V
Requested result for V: 3.5 yr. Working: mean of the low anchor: 251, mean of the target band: 224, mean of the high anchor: 237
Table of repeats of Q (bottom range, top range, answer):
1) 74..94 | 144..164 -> 1.49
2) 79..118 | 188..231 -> 1.18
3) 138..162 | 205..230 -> 1.09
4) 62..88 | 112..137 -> 1.28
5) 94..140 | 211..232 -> 1.02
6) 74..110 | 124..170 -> 1.21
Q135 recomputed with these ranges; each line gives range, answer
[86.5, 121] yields 256.3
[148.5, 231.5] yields 267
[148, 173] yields 239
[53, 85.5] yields 306.6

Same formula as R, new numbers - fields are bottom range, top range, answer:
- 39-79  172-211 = 0.85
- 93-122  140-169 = 0.94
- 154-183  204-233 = 1.07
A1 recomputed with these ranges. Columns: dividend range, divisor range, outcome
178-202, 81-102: 1.36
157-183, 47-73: 0.81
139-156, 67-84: 1.28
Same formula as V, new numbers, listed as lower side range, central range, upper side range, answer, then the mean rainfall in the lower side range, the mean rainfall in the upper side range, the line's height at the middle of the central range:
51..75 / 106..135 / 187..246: 1.4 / 257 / 238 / 250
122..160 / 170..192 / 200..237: -0.6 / 229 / 237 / 233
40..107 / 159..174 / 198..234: 1.3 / 239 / 236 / 237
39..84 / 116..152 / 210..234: 3.0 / 264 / 239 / 252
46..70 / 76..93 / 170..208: 8.2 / 287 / 235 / 277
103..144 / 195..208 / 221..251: 0.6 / 238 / 236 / 237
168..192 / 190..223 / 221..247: -0.2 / 237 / 236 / 236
